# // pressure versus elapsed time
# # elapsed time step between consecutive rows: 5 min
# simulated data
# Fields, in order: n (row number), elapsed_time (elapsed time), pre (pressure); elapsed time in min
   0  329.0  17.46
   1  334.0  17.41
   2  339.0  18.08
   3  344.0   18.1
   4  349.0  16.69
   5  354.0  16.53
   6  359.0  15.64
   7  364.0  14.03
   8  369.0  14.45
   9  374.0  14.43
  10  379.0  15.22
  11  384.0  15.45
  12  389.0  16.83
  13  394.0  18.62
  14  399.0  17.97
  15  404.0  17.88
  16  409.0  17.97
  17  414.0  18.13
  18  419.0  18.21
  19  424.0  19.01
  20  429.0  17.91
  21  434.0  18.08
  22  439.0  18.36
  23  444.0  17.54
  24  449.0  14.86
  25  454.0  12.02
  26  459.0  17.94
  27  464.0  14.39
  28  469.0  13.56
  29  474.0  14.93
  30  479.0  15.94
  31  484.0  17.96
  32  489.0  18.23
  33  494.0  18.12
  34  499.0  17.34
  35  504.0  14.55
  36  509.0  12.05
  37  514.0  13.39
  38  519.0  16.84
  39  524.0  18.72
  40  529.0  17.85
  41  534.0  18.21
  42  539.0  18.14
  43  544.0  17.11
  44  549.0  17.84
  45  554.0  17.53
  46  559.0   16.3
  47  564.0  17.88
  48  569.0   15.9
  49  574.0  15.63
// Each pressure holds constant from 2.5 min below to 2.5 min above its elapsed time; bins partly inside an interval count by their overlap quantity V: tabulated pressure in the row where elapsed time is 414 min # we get 18.13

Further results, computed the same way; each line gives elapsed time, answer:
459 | 17.94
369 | 14.45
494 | 18.12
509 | 12.05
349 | 16.69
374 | 14.43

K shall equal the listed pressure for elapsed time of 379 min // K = 15.22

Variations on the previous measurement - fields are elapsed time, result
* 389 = 16.83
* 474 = 14.93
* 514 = 13.39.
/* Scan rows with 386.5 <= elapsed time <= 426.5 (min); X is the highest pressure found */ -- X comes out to 19.01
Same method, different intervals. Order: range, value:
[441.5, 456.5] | 17.54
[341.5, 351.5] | 18.1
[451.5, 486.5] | 17.96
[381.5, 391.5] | 16.83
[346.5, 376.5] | 16.69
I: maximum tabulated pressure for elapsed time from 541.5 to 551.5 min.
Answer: 17.84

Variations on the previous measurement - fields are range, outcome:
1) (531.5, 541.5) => 18.21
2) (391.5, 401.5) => 18.62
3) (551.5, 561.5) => 17.53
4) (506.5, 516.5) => 13.39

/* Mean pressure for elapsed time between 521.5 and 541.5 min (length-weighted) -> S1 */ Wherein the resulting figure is 18.2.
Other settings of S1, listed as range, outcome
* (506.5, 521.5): 14.1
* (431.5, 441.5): 18.2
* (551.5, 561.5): 16.9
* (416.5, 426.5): 18.6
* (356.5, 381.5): 14.8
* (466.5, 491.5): 16.1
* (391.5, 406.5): 18.2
